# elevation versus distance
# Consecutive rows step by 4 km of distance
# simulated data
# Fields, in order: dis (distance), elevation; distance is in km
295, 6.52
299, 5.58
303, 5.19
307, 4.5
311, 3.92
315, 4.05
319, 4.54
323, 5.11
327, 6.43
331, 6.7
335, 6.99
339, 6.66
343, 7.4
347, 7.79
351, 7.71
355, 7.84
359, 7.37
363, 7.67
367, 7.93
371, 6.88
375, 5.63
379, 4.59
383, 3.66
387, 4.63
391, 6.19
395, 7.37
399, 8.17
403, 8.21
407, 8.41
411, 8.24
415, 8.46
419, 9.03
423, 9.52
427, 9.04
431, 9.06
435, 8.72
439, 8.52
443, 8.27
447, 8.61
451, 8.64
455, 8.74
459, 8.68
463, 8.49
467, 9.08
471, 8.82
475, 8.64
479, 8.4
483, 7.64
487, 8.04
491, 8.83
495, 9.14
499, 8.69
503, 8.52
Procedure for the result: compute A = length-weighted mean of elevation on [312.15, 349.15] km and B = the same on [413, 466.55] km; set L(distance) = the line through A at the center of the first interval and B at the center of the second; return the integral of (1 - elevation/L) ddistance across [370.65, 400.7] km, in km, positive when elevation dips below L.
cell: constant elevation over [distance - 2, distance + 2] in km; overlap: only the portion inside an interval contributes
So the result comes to 6.70 km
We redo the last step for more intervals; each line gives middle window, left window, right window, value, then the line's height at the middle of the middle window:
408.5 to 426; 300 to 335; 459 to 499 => -3.7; 7.28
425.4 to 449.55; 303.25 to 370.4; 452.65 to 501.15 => -2.2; 7.98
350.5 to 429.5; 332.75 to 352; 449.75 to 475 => 5.5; 7.86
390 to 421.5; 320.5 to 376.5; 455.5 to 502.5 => -1.6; 7.7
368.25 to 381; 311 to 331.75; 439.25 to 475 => 1.3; 6.52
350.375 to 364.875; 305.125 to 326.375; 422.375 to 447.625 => -3.9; 6.04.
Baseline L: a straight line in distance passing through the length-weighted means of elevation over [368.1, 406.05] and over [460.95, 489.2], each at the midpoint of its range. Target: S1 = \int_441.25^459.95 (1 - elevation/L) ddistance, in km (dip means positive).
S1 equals -1.8 km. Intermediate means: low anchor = 6.25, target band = 8.59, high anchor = 8.45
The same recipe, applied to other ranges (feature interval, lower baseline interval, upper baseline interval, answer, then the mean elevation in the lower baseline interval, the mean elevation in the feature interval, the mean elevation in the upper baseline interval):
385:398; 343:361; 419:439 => 3.3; 7.65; 6.23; 9.02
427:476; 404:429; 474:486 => -1.6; 8.76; 8.7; 8.18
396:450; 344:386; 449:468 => -4.7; 6.67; 8.61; 8.71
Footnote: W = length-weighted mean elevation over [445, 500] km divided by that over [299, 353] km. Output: 1.46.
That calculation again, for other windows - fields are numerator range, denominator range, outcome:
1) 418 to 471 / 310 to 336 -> 1.63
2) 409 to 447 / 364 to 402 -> 1.41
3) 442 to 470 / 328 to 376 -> 1.20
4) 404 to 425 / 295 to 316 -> 1.79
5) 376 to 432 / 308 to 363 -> 1.16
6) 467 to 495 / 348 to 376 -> 1.15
